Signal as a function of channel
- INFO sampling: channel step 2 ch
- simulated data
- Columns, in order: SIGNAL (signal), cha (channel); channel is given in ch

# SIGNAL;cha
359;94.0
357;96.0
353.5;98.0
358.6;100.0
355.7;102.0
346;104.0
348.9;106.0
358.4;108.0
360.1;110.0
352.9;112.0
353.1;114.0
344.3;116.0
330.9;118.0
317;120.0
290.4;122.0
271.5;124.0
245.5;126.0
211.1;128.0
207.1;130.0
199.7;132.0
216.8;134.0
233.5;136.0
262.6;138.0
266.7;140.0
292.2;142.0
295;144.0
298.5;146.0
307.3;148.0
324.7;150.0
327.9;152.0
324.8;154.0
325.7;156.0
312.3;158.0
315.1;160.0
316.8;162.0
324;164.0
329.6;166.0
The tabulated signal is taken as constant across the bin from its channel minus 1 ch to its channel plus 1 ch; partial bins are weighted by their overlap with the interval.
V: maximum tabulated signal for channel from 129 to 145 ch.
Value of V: 295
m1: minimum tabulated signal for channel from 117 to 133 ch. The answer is 199.7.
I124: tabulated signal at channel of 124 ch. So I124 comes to 271.5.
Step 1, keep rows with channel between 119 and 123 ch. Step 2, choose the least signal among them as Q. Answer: 290.4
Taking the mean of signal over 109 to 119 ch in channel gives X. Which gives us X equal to 348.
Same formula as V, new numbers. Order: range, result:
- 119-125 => 317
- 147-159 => 327.9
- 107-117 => 360.1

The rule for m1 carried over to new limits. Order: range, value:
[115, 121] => 317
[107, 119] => 330.9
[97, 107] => 346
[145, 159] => 298.5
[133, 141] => 216.8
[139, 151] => 266.7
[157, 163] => 312.3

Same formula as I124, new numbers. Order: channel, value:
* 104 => 346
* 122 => 290.4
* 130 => 207.1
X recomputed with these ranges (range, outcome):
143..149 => 300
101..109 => 352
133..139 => 238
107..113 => 357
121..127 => 269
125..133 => 216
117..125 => 302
